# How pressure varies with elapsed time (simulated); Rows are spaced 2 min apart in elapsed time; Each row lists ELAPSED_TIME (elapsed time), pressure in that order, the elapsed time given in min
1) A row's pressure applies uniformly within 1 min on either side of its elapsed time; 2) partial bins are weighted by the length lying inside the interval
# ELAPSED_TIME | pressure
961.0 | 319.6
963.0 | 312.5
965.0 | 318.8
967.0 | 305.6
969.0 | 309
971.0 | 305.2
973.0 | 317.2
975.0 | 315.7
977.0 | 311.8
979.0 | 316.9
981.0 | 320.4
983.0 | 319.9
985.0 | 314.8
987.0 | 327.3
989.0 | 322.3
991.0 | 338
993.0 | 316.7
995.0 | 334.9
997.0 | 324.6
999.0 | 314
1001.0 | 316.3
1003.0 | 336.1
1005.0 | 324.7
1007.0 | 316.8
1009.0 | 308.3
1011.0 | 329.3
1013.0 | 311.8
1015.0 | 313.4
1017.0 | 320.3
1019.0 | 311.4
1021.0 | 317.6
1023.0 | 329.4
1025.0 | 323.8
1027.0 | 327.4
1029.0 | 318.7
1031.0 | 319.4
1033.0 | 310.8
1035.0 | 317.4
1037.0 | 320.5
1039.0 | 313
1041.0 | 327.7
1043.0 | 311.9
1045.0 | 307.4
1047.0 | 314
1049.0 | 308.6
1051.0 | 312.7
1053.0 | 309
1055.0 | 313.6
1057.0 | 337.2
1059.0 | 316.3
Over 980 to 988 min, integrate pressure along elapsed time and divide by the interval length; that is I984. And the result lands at 321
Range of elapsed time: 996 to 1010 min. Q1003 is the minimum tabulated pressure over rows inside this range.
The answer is 308.3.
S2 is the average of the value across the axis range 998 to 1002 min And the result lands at 315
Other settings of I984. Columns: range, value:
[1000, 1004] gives 326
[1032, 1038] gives 316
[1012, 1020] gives 314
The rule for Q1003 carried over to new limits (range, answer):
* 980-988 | 314.8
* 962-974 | 305.2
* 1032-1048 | 307.4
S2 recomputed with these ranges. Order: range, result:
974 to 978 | 314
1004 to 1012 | 320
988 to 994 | 326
